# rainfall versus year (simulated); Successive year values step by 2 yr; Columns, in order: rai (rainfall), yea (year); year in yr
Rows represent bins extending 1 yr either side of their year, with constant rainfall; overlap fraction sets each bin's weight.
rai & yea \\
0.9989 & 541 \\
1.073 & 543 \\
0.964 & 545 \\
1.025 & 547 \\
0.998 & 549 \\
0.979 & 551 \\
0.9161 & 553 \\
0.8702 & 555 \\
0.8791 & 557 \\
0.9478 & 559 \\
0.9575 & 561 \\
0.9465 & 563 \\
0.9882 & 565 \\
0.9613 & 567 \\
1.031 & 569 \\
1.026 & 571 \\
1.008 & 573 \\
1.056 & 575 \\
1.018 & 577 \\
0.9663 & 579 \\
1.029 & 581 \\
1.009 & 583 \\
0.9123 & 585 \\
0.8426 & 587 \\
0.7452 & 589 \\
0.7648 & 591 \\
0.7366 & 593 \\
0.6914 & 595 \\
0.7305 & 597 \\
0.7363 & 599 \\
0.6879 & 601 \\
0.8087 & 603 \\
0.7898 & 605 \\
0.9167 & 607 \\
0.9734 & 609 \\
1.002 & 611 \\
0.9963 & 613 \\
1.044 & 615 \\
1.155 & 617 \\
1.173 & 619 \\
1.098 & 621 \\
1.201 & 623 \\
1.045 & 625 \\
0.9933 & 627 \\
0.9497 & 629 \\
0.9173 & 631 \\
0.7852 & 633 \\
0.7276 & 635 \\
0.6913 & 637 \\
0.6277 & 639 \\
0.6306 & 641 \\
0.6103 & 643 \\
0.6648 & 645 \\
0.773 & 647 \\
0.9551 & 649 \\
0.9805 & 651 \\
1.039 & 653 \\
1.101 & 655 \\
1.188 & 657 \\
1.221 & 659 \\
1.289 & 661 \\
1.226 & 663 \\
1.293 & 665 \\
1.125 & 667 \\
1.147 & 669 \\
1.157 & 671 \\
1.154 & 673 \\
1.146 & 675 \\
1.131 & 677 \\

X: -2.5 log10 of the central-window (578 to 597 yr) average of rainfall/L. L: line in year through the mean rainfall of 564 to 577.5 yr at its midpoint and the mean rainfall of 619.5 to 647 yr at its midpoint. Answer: 0.14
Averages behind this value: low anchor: 1.01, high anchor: 0.845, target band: 0.849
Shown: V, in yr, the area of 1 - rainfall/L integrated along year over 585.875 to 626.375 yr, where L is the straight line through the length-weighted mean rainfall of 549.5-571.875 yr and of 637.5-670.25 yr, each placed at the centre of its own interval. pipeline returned 2.7 yr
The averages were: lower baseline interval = 0.955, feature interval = 0.908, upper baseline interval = 0.989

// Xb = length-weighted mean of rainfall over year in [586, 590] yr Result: 0.794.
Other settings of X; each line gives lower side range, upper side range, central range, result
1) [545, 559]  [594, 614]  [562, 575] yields -0.10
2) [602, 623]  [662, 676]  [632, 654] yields 0.39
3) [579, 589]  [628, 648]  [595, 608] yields 0.13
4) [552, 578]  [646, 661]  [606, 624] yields -0.05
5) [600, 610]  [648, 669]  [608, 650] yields 0.06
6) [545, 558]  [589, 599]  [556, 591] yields -0.15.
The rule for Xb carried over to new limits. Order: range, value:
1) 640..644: 0.62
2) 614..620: 1.12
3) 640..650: 0.727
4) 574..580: 1.01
